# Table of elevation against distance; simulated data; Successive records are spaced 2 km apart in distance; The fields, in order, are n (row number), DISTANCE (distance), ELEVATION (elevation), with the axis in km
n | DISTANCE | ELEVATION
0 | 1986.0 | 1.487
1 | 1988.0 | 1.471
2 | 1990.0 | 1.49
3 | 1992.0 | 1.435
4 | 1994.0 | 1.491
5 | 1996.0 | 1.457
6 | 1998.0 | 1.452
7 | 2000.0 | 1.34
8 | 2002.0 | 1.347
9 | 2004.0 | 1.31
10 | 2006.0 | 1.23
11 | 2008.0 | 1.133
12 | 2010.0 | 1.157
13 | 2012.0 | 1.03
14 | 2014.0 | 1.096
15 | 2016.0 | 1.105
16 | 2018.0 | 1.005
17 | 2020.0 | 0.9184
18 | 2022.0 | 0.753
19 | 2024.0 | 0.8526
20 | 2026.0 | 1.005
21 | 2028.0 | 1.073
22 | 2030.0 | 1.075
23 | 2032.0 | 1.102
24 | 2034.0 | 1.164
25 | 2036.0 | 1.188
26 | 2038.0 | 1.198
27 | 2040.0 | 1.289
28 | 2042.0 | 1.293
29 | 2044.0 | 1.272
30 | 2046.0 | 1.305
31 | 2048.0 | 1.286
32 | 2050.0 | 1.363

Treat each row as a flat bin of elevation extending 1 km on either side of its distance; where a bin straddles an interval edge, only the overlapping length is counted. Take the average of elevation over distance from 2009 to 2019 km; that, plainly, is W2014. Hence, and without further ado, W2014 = 1.08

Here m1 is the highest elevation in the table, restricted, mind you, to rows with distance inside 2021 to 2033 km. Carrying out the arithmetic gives 1.102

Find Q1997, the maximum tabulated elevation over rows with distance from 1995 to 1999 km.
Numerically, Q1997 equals 1.457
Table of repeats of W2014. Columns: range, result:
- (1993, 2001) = 1.44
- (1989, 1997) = 1.47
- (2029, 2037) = 1.13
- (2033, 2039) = 1.18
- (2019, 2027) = 0.882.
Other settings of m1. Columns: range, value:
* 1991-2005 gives 1.491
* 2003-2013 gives 1.31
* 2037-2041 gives 1.289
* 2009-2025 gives 1.157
